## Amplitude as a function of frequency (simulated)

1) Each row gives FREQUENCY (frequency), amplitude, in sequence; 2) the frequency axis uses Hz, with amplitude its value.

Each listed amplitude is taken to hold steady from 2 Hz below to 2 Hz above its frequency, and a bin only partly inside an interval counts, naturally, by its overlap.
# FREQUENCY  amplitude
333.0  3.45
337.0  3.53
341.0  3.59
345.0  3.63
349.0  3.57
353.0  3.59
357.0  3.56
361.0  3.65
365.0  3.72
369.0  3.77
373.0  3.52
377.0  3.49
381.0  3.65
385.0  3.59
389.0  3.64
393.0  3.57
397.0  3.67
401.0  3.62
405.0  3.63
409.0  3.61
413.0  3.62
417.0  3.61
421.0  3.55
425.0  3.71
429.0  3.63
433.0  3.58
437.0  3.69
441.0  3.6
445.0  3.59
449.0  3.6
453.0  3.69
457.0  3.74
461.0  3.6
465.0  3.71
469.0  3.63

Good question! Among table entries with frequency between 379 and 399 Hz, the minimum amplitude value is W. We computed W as 3.57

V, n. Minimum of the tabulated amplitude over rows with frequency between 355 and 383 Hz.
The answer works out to 3.49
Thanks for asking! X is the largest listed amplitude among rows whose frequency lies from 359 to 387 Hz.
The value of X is 3.77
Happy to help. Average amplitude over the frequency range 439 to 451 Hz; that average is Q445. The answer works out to 3.6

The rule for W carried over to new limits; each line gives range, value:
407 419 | 3.61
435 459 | 3.59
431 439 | 3.58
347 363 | 3.56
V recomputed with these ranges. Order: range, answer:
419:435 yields 3.55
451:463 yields 3.6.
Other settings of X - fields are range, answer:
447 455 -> 3.69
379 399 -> 3.67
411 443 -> 3.71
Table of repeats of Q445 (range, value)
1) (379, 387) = 3.62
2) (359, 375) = 3.67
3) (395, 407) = 3.64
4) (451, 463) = 3.68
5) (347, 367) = 3.62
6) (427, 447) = 3.62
